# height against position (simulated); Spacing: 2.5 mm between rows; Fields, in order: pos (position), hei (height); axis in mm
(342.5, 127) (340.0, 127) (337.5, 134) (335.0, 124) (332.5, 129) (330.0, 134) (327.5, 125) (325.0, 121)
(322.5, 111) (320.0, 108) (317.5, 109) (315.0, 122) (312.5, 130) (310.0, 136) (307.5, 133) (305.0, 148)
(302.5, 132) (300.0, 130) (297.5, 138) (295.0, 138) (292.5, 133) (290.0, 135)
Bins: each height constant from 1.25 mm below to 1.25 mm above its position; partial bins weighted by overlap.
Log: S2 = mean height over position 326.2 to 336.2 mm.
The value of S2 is 128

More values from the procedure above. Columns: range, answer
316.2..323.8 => 109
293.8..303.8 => 135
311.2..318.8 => 120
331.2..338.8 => 129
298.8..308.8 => 136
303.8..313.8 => 137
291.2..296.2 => 135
